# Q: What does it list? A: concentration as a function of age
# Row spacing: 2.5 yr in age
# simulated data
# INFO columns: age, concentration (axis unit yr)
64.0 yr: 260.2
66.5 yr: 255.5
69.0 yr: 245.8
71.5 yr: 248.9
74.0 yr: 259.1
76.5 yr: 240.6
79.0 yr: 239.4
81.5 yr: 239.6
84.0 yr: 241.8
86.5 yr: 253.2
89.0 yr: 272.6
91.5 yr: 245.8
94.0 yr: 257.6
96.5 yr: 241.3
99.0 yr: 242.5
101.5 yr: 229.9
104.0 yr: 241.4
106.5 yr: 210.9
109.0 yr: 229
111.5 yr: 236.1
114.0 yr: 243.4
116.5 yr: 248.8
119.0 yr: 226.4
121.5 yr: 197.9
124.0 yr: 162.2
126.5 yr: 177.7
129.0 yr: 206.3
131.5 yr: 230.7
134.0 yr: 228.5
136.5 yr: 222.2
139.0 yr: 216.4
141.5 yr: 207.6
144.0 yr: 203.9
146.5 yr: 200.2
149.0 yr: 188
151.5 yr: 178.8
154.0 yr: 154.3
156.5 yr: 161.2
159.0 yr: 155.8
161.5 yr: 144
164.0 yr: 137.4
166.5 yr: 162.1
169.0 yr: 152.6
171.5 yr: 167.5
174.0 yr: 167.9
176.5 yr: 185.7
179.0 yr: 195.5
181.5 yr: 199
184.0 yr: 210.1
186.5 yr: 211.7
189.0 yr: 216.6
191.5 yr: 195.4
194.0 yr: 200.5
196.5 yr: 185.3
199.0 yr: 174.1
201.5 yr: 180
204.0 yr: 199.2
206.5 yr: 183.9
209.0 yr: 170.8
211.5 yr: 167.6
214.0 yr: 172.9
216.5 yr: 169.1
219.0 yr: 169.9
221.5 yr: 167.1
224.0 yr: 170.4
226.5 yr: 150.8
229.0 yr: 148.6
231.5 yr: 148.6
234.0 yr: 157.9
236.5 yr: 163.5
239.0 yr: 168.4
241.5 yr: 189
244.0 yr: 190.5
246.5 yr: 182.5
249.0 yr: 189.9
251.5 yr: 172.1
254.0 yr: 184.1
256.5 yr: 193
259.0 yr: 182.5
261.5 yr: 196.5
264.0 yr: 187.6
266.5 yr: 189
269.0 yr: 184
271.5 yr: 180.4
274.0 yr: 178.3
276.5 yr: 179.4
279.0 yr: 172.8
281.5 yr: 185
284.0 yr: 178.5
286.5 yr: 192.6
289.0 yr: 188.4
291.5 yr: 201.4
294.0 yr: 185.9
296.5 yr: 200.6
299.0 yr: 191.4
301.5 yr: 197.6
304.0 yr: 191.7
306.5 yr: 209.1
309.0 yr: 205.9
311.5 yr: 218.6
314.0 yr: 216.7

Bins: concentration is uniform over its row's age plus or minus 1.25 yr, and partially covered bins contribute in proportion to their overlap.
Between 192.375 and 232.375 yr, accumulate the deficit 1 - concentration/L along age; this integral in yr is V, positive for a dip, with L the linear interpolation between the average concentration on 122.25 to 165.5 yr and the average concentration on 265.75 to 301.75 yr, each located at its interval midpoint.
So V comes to 3.0 yr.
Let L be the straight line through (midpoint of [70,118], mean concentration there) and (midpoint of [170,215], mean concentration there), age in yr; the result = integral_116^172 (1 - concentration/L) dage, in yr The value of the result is 7.28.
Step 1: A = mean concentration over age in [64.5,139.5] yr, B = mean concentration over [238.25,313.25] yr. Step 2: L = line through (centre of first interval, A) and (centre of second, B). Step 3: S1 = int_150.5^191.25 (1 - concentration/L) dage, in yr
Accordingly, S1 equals 7.57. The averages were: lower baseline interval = 233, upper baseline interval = 189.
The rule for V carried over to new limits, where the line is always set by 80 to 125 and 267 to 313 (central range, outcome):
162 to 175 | 3.7 yr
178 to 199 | 1.4 yr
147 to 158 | 2.5 yr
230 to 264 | 3.8 yr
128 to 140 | 0.3 yr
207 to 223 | 3.0 yr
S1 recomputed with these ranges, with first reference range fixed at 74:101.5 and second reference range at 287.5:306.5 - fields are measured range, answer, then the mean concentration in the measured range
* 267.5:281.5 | 1.45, 180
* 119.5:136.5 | 2.42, 203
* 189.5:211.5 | 3.30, 186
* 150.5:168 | 5.61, 156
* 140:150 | 1.38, 201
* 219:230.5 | 2.85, 160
